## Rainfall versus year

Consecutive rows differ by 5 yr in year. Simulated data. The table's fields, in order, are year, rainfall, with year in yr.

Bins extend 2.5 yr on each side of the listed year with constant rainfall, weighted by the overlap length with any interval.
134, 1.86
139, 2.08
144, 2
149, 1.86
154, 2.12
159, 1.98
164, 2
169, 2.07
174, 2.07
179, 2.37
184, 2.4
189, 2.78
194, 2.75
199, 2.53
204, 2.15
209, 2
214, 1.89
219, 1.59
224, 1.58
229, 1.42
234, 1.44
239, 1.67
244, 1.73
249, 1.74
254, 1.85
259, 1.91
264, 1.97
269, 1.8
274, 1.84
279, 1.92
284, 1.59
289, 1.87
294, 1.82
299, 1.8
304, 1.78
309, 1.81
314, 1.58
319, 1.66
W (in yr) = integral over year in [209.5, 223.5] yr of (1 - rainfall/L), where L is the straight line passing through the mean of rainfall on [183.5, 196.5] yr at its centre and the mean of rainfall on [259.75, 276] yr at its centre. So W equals 3.8 yr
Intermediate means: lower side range 2.68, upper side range 1.88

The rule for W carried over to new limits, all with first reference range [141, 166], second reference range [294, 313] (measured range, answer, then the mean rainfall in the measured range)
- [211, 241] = 4.6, 1.6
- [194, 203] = -2.8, 2.53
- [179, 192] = -4.0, 2.55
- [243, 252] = 0.6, 1.74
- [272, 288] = 0.2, 1.79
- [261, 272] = -0.3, 1.88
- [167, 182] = -1.7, 2.18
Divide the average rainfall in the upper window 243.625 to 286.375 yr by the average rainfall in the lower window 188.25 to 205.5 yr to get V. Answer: 0.71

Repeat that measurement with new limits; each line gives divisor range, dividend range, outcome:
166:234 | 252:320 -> 0.86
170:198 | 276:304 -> 0.73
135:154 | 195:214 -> 1.12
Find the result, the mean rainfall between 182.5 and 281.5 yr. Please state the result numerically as 1.94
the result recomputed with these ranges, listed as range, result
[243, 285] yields 1.83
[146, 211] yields 2.24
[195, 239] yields 1.85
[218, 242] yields 1.54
